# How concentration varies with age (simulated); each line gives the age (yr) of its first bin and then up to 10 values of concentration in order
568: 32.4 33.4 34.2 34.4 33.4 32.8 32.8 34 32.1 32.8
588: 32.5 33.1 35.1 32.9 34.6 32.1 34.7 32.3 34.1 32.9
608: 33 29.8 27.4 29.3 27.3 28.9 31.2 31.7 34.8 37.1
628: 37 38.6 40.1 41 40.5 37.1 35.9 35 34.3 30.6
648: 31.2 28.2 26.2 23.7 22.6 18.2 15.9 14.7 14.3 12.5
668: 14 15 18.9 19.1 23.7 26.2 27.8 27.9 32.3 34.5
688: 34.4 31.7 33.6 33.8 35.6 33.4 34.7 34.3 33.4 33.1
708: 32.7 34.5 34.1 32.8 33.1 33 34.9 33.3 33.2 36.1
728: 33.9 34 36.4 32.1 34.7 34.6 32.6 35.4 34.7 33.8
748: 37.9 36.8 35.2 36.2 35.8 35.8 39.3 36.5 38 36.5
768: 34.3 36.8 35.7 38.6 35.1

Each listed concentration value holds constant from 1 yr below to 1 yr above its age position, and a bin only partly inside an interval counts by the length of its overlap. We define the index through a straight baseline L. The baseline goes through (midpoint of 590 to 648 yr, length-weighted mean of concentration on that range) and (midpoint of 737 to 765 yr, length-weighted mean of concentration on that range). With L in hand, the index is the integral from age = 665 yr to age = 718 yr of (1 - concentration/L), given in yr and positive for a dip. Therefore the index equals 8.8 yr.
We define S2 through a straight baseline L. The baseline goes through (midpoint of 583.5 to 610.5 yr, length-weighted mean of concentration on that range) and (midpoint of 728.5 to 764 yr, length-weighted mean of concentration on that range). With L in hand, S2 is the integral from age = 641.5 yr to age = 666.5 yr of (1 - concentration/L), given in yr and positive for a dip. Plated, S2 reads 7.6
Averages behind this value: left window 33.1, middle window 23.6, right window 35.5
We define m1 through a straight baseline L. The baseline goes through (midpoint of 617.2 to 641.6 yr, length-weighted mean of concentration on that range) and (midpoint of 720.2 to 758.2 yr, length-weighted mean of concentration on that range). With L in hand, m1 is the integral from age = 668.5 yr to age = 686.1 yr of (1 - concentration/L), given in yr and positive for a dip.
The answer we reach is 5.6 yr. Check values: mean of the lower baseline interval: 36.2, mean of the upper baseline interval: 34.8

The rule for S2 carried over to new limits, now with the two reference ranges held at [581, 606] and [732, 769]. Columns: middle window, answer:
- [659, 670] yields 6.41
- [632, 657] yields 1.13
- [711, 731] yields 0.75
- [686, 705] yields 0.49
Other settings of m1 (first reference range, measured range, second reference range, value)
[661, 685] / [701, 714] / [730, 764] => -2.9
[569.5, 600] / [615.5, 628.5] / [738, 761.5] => 0.5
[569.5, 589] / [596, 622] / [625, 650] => 2.6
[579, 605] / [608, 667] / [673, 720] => 5.7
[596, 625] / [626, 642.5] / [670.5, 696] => -4.1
